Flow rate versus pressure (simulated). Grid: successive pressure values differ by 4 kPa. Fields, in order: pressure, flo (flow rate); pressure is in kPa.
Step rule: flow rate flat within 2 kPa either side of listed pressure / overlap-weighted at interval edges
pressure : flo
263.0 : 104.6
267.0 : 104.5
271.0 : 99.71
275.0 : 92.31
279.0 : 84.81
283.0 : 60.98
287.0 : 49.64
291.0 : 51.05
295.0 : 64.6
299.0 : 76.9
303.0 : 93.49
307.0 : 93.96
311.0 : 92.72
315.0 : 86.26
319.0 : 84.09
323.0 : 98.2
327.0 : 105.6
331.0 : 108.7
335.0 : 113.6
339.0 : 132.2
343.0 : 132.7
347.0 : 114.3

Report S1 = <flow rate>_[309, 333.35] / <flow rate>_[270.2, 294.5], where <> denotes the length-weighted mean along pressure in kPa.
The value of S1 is 1.35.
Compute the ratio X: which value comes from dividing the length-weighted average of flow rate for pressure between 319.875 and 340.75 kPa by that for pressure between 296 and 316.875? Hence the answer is 1.26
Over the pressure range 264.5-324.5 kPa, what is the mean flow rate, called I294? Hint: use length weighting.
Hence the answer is 82.3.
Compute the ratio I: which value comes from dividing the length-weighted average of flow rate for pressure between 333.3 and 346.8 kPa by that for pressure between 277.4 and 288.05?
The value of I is 1.90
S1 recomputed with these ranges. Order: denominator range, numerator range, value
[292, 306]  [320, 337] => 1.36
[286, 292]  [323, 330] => 2.06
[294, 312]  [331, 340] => 1.40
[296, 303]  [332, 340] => 1.50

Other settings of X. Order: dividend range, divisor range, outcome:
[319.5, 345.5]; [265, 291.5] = 1.43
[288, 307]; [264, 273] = 0.71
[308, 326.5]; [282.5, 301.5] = 1.49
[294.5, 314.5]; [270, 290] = 1.15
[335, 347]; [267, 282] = 1.38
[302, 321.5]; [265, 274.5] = 0.90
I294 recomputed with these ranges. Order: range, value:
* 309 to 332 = 95.4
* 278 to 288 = 64.7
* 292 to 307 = 78.6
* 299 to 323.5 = 89.9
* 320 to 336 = 105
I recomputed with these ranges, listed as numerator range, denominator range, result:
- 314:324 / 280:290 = 1.54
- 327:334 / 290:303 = 1.56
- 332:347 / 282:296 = 2.22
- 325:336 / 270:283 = 1.25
